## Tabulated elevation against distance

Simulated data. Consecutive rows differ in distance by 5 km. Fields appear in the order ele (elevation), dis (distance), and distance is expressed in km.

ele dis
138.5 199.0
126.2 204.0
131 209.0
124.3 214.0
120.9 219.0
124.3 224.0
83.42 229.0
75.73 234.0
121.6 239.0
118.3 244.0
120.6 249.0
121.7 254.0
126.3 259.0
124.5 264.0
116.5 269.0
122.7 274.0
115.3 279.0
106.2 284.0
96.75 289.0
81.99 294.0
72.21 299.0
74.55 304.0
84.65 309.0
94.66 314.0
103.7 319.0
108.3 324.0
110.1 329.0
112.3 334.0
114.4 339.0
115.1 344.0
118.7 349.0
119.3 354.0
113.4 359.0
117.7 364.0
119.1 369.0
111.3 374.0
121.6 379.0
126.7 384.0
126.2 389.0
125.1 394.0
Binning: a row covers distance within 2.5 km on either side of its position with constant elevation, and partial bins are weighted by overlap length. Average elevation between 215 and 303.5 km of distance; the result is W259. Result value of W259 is 108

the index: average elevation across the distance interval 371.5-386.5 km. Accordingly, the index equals 120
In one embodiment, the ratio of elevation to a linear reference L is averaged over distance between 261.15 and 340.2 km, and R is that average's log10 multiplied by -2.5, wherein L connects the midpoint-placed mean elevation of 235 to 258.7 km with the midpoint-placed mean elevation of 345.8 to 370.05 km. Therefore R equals 0.15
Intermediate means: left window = 118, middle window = 102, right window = 117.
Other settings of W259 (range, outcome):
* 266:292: 111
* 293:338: 94.7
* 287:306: 81.1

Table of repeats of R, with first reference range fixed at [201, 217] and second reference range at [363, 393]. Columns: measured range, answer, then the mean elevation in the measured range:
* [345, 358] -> 0.036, 118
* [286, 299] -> 0.389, 86.7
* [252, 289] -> 0.067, 117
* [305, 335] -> 0.220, 100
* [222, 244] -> 0.226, 103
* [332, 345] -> 0.078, 114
